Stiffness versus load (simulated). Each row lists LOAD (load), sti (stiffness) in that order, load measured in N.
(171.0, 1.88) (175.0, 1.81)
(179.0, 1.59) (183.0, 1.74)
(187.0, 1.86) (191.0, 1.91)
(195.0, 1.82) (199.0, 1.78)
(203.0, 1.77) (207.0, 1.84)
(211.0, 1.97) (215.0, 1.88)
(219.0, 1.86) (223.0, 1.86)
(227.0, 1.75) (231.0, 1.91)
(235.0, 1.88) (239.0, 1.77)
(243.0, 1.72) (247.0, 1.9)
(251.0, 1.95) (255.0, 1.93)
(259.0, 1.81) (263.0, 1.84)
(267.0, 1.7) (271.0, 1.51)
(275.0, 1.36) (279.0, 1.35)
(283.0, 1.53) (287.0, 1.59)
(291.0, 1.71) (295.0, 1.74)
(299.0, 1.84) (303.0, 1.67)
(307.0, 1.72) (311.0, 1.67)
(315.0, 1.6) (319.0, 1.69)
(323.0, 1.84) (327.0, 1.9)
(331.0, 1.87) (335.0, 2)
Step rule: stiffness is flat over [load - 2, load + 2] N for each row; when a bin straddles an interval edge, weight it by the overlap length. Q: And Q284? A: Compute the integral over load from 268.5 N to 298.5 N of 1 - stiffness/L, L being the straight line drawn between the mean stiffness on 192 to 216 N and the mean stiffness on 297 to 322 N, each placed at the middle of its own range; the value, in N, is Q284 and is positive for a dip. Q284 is 3.1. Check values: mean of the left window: 1.84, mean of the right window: 1.7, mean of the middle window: 1.56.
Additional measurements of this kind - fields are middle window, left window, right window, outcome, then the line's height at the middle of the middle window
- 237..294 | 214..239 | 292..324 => 3.0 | 1.79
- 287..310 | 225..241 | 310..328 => 0.5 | 1.76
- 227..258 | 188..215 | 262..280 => -3.5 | 1.67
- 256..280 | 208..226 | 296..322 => 2.2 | 1.78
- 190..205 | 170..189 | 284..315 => -0.5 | 1.76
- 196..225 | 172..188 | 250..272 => -1.4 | 1.77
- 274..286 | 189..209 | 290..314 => 2.1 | 1.74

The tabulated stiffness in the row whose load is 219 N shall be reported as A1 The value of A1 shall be 1.86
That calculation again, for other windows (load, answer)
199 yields 1.78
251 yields 1.95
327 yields 1.9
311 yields 1.67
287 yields 1.59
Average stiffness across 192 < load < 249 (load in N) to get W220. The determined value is 1.84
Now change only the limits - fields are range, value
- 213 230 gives 1.84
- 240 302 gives 1.7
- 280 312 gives 1.67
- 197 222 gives 1.85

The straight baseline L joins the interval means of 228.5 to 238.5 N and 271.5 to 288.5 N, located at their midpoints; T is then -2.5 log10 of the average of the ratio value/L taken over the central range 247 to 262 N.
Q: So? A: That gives -0.13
